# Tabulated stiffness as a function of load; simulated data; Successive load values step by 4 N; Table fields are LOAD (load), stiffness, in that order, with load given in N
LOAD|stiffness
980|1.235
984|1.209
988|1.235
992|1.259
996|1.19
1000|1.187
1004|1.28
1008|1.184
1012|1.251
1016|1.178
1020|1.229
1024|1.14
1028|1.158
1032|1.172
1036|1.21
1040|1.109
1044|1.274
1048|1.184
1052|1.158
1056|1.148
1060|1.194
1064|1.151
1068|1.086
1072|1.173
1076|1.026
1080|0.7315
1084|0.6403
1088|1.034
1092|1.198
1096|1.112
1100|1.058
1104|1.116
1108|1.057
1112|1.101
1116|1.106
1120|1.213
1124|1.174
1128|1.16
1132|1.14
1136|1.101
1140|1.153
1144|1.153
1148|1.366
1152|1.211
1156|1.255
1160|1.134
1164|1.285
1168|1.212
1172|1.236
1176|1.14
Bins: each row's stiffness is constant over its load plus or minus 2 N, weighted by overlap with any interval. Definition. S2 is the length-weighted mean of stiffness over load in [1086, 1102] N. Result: 1.1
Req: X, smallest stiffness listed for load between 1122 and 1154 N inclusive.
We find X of 1.101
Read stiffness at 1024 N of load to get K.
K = 1.14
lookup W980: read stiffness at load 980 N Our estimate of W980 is 1.235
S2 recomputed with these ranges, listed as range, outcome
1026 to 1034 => 1.17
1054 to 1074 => 1.15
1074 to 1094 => 0.926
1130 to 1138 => 1.12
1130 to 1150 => 1.18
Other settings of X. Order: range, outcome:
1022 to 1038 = 1.14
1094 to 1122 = 1.057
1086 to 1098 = 1.034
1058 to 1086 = 0.6403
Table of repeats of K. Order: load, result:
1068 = 1.086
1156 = 1.255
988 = 1.235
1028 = 1.158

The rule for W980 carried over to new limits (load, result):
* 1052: 1.158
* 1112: 1.101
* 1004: 1.28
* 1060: 1.194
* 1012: 1.251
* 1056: 1.148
